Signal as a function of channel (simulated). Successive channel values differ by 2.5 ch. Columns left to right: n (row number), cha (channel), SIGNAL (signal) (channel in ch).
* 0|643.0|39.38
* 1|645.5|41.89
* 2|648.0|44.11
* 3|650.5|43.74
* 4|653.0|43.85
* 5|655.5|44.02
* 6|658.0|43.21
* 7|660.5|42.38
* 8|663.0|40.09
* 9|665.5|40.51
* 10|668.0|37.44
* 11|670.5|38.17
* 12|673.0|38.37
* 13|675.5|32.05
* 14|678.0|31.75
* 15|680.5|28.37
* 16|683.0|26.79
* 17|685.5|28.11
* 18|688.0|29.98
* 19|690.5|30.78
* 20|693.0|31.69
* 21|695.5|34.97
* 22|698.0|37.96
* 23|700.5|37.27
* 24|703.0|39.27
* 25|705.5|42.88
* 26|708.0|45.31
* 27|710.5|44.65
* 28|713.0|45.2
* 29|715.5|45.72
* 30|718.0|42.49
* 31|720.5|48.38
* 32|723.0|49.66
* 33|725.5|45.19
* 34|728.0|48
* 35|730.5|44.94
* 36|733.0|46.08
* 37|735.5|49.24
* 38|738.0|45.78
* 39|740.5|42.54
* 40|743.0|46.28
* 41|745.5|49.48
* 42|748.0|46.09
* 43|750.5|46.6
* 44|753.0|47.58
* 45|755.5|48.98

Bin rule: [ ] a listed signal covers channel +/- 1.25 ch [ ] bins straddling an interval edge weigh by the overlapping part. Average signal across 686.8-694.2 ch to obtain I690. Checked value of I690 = 30.8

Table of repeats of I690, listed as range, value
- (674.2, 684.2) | 29.8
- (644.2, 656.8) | 43.5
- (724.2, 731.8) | 46.1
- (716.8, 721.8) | 45.5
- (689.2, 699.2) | 33.8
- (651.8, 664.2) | 42.7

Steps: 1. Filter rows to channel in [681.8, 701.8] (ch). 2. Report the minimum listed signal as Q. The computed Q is 26.79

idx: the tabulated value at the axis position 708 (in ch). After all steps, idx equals 45.31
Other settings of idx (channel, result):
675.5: 32.05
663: 40.09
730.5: 44.94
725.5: 45.19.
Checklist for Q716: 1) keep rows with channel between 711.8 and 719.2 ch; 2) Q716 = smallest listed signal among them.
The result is 42.49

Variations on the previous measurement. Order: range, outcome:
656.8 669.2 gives 37.44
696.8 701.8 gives 37.27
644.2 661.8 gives 41.89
